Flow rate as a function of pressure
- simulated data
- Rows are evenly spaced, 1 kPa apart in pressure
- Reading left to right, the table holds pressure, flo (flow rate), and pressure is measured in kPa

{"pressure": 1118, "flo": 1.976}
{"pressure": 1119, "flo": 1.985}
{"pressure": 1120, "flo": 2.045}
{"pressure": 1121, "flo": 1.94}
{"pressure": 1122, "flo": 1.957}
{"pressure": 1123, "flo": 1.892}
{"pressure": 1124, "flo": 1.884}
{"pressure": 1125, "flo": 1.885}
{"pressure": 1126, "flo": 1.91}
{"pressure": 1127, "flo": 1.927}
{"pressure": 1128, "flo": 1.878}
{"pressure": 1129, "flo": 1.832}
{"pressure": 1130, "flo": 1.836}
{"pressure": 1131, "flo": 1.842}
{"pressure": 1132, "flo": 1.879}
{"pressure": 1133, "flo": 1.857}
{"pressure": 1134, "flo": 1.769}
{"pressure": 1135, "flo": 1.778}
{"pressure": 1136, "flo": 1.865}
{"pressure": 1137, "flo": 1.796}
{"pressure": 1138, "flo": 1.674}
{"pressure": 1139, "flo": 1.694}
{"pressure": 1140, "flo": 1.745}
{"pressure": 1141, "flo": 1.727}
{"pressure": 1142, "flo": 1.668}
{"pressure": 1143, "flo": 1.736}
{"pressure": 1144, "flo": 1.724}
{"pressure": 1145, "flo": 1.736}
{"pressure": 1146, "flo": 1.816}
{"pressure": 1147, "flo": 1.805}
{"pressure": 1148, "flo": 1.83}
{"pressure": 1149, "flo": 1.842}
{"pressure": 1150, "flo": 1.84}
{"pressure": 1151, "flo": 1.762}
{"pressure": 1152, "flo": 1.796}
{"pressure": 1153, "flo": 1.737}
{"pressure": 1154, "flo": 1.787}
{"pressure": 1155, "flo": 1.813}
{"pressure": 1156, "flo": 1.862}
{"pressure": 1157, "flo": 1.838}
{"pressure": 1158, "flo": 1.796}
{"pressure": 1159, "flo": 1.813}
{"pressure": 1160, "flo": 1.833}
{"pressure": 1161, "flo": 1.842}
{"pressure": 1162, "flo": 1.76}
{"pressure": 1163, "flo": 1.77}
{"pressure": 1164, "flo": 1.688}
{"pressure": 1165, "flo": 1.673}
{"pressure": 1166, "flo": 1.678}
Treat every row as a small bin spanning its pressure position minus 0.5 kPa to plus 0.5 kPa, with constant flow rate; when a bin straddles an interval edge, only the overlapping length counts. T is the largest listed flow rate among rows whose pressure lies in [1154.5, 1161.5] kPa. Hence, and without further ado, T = 1.862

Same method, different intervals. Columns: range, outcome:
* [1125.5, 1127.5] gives 1.927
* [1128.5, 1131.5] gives 1.842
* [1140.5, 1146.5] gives 1.816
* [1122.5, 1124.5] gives 1.892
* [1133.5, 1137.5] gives 1.865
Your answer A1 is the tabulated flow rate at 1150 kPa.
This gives 1.84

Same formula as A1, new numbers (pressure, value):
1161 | 1.842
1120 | 2.045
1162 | 1.76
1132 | 1.879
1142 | 1.668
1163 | 1.77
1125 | 1.885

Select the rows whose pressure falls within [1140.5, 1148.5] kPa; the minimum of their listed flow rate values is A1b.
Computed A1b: 1.668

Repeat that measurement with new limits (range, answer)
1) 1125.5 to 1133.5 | 1.832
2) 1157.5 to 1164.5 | 1.688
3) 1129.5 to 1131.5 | 1.836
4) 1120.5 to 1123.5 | 1.892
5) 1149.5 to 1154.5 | 1.737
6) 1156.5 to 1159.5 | 1.796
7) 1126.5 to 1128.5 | 1.878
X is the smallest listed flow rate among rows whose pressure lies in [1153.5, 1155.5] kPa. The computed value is 1.787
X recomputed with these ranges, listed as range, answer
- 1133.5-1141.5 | 1.674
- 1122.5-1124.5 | 1.884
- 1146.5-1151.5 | 1.762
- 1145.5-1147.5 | 1.805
